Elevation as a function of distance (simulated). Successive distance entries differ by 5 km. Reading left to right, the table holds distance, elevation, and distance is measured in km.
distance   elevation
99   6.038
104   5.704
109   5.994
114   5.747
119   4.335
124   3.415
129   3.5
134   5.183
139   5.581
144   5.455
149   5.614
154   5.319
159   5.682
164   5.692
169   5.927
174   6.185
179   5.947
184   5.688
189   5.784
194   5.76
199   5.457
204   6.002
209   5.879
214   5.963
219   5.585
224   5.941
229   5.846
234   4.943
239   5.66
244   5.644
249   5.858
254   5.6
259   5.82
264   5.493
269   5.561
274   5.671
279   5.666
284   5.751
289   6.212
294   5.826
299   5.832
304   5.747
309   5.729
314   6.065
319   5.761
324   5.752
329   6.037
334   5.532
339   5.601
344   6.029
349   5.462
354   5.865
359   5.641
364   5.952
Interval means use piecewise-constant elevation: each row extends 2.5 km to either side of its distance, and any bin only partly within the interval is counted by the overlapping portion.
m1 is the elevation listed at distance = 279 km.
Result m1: 5.666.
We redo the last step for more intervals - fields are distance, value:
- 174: 6.185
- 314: 6.065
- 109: 5.994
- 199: 5.457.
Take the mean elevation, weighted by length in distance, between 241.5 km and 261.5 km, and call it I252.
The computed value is 5.73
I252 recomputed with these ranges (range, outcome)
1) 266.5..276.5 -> 5.62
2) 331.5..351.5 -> 5.66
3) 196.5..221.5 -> 5.78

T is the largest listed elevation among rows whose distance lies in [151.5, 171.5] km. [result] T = 5.927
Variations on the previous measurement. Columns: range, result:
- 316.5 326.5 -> 5.761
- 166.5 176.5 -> 6.185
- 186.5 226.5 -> 6.002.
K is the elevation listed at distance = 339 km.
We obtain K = 5.601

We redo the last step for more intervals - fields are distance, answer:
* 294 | 5.826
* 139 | 5.581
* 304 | 5.747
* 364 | 5.952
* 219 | 5.585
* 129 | 3.5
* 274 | 5.671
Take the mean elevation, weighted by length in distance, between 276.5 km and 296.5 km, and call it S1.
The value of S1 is 5.86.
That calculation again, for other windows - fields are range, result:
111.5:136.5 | 4.44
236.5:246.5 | 5.65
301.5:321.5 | 5.83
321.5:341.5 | 5.73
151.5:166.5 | 5.56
